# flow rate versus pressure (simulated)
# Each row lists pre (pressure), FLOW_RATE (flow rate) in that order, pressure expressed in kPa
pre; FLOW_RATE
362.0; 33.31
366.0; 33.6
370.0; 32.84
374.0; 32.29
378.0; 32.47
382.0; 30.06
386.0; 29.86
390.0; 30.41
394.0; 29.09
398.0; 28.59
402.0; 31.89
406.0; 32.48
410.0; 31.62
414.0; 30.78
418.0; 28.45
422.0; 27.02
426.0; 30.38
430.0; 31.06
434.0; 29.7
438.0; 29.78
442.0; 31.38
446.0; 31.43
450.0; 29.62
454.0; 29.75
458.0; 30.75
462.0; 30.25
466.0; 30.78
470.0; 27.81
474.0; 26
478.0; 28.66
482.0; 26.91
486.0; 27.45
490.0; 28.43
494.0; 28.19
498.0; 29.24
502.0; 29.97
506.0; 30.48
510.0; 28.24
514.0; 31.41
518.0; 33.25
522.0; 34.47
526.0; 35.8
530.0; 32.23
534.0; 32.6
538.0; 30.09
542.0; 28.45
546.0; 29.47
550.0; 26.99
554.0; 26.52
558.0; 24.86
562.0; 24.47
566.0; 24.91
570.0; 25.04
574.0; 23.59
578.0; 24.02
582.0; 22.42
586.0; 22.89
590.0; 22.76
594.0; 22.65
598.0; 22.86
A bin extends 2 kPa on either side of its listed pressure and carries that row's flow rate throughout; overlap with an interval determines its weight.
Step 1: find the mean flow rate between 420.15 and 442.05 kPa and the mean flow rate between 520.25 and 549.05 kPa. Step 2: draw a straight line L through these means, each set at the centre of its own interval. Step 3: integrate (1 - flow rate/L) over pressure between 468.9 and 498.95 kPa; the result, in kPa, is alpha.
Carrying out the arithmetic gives 2.9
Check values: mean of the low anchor 29.8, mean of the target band 27.8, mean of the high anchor 31.7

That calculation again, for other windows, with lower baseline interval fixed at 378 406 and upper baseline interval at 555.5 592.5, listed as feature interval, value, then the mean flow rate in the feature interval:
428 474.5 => -2.9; 30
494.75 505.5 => -1.2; 29.6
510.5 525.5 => -4.0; 32.8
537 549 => -2.0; 29.1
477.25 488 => -0.2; 27.6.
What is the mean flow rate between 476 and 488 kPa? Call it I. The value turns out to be 27.7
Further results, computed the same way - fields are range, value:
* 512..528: 33.7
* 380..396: 29.9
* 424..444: 30.5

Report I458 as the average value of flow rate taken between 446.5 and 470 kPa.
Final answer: 30.1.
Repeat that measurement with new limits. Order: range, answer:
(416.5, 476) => 29.6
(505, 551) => 31.2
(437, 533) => 30.1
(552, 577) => 24.9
